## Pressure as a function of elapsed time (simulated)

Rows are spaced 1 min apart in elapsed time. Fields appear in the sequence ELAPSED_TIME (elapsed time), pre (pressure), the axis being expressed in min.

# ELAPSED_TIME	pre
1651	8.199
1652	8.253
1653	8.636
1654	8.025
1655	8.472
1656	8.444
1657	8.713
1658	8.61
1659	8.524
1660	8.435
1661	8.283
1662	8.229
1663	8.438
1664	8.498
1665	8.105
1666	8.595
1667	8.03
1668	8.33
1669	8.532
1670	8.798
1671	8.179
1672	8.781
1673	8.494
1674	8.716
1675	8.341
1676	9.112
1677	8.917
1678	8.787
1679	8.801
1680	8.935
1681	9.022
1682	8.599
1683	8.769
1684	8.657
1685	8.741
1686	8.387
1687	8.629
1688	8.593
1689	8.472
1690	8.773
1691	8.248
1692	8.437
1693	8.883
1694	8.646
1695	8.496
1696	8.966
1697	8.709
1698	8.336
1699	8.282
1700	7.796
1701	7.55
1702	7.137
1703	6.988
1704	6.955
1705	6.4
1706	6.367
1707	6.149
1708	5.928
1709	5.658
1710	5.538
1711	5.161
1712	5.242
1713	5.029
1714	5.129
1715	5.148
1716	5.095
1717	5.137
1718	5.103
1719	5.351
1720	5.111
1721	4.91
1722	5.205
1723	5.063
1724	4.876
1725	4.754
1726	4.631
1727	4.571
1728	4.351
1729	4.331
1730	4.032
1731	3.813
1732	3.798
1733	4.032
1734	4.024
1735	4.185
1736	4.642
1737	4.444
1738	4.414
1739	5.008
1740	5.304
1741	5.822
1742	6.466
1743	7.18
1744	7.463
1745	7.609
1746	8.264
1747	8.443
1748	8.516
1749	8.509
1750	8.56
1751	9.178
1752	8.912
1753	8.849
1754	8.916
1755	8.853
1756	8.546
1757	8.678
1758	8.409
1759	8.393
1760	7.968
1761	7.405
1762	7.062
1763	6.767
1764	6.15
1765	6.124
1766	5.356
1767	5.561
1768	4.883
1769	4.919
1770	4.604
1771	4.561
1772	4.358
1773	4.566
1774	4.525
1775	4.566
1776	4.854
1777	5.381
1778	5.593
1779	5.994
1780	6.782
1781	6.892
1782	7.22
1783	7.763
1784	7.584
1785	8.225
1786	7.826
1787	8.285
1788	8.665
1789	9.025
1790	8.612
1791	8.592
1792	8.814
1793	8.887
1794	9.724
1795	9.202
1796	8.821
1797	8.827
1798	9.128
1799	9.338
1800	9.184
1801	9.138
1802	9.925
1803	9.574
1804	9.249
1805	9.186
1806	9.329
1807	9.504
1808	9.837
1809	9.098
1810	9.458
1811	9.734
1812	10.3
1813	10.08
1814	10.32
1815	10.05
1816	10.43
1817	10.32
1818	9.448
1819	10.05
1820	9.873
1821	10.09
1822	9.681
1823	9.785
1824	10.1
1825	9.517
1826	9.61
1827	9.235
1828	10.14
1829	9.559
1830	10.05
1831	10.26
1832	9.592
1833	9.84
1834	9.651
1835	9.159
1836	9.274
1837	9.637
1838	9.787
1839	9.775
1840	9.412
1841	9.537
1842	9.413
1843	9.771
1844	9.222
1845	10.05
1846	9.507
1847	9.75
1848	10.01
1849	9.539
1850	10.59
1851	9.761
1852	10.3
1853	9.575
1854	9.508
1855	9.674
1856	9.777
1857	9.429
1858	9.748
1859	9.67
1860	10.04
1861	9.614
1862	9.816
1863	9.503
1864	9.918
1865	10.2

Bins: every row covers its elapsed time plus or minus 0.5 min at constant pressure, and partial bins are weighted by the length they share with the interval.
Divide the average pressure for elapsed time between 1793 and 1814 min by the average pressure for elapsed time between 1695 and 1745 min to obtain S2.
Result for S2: 1.66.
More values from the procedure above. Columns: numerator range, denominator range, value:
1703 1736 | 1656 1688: 0.59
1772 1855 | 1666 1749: 1.31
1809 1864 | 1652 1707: 1.17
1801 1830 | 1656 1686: 1.14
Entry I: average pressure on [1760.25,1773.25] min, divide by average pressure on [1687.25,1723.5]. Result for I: 0.84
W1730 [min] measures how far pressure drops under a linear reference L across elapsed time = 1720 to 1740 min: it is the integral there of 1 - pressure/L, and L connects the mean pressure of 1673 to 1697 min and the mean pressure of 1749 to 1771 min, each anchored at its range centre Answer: 8.5 min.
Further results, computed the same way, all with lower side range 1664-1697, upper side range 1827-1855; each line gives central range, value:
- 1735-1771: 8.5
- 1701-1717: 5.3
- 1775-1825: 3.4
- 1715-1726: 4.8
